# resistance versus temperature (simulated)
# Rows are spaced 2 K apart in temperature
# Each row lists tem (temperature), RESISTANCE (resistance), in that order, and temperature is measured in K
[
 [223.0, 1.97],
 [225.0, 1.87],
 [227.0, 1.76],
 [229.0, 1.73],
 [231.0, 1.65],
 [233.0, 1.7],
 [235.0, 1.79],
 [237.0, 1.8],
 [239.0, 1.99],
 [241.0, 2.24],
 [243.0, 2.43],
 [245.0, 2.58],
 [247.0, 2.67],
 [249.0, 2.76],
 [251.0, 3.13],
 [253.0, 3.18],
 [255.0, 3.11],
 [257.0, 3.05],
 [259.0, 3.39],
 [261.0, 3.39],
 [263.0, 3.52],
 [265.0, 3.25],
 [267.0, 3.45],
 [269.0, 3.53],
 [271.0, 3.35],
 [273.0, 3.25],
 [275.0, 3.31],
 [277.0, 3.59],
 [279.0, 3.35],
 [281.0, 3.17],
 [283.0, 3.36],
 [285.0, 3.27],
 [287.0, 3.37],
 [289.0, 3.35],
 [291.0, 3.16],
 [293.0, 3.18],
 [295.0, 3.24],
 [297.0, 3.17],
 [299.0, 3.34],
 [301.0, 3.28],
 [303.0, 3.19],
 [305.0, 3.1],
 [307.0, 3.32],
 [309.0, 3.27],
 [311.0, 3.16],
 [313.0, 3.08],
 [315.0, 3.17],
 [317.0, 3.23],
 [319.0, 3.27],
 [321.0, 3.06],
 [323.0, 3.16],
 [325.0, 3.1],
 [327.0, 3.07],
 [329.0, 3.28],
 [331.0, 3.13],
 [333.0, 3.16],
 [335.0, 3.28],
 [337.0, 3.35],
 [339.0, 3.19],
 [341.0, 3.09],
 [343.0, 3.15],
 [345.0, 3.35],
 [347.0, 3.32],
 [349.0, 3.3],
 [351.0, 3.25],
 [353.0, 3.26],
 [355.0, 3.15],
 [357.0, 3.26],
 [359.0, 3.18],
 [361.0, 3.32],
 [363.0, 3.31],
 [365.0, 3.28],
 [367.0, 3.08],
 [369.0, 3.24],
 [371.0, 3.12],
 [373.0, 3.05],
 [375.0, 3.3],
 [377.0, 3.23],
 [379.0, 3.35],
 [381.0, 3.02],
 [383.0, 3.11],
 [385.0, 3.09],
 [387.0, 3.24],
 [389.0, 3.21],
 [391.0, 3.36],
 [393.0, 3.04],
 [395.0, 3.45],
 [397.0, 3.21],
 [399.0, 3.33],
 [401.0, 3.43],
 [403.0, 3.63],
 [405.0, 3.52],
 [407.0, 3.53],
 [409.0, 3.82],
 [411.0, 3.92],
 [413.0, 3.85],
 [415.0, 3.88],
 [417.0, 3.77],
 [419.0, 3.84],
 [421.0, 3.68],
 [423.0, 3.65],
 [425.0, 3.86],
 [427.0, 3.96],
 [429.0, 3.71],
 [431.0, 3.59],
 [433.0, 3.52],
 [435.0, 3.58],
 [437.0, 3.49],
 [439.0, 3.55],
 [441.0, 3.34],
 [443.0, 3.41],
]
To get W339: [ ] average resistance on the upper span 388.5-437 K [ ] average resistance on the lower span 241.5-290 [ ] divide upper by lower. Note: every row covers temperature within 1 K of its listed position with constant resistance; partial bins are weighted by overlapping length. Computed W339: 1.1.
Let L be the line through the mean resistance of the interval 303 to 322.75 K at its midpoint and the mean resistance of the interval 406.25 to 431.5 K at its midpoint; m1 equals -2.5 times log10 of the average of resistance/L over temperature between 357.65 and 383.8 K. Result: 0.10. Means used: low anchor 3.18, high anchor 3.78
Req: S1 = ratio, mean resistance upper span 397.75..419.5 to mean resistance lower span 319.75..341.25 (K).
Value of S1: 1.2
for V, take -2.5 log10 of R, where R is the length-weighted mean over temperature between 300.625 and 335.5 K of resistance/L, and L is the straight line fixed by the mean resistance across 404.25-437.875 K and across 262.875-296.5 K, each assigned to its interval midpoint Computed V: 0.08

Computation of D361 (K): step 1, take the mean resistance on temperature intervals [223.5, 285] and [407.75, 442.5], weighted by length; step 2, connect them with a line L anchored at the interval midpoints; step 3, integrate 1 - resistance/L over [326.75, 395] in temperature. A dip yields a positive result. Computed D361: 2.8 K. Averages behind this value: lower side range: 2.78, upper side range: 3.7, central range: 3.21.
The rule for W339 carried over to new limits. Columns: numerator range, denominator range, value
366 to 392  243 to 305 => 0.99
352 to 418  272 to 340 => 1.04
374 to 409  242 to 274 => 1.06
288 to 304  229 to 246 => 1.62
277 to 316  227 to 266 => 1.26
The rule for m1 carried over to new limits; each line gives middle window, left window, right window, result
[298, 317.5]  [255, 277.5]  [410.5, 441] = 0.08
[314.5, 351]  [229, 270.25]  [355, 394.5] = -0.06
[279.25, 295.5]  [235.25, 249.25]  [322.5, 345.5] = -0.19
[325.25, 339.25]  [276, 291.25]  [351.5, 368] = 0.02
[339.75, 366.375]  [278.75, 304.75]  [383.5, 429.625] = 0.06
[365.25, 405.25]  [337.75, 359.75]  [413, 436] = 0.07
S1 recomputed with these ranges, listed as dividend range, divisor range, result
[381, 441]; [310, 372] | 1.10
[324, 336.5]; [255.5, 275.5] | 0.95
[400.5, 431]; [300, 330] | 1.17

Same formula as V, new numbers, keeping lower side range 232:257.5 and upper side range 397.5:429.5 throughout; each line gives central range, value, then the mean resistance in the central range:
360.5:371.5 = 0.04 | 3.23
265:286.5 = -0.23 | 3.36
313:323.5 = -0.05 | 3.17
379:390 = 0.11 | 3.15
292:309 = -0.12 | 3.23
